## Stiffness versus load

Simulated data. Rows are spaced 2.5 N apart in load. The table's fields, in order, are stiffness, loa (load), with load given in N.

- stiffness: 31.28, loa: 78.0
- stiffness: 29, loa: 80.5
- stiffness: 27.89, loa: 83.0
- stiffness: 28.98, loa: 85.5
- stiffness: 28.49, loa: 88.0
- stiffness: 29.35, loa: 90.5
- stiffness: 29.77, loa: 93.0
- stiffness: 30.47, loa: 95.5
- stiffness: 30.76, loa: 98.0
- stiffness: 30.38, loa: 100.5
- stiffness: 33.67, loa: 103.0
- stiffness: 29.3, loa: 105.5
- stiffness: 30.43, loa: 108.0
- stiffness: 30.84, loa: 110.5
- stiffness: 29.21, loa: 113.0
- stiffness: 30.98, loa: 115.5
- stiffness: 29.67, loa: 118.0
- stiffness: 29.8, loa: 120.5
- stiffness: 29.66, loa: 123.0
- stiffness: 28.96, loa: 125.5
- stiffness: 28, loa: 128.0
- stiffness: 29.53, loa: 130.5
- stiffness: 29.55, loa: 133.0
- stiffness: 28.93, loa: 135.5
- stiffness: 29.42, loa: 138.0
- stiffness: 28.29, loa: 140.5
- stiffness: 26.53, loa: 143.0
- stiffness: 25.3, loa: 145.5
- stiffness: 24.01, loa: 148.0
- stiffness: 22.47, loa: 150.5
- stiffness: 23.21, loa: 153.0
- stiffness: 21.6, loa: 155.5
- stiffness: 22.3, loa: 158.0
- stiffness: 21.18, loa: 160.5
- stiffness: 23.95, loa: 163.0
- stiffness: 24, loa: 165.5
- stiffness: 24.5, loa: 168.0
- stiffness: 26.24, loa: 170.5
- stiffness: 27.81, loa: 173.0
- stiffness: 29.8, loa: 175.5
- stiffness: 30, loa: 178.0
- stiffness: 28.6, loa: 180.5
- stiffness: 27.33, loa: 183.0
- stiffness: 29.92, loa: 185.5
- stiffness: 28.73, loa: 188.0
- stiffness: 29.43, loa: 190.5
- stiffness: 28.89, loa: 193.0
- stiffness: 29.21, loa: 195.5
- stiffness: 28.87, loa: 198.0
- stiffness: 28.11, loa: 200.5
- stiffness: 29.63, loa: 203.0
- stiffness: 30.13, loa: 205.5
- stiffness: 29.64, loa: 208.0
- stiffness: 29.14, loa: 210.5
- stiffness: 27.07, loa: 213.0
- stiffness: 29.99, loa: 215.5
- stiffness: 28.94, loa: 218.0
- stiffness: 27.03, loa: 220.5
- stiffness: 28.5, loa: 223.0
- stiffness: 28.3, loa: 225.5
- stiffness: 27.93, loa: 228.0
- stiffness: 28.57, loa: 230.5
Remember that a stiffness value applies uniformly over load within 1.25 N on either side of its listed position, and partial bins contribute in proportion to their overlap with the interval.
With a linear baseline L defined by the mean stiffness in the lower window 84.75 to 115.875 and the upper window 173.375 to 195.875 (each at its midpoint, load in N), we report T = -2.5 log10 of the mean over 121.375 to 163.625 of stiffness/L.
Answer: 0.14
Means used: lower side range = 30.2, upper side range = 29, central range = 26.1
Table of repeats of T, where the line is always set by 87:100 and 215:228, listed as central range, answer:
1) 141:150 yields 0.16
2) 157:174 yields 0.19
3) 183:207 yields -0.02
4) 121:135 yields 0.01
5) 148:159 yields 0.28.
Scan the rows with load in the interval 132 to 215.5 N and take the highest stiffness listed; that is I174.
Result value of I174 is 30.13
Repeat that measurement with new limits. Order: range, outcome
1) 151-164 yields 23.95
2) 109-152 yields 30.98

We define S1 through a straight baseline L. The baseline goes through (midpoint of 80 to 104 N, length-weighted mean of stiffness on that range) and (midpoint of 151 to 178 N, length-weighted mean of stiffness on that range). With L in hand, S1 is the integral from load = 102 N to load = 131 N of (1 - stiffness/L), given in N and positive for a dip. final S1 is -1.9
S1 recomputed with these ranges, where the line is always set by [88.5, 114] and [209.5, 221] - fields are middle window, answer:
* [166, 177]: 0.9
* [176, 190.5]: 0.0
